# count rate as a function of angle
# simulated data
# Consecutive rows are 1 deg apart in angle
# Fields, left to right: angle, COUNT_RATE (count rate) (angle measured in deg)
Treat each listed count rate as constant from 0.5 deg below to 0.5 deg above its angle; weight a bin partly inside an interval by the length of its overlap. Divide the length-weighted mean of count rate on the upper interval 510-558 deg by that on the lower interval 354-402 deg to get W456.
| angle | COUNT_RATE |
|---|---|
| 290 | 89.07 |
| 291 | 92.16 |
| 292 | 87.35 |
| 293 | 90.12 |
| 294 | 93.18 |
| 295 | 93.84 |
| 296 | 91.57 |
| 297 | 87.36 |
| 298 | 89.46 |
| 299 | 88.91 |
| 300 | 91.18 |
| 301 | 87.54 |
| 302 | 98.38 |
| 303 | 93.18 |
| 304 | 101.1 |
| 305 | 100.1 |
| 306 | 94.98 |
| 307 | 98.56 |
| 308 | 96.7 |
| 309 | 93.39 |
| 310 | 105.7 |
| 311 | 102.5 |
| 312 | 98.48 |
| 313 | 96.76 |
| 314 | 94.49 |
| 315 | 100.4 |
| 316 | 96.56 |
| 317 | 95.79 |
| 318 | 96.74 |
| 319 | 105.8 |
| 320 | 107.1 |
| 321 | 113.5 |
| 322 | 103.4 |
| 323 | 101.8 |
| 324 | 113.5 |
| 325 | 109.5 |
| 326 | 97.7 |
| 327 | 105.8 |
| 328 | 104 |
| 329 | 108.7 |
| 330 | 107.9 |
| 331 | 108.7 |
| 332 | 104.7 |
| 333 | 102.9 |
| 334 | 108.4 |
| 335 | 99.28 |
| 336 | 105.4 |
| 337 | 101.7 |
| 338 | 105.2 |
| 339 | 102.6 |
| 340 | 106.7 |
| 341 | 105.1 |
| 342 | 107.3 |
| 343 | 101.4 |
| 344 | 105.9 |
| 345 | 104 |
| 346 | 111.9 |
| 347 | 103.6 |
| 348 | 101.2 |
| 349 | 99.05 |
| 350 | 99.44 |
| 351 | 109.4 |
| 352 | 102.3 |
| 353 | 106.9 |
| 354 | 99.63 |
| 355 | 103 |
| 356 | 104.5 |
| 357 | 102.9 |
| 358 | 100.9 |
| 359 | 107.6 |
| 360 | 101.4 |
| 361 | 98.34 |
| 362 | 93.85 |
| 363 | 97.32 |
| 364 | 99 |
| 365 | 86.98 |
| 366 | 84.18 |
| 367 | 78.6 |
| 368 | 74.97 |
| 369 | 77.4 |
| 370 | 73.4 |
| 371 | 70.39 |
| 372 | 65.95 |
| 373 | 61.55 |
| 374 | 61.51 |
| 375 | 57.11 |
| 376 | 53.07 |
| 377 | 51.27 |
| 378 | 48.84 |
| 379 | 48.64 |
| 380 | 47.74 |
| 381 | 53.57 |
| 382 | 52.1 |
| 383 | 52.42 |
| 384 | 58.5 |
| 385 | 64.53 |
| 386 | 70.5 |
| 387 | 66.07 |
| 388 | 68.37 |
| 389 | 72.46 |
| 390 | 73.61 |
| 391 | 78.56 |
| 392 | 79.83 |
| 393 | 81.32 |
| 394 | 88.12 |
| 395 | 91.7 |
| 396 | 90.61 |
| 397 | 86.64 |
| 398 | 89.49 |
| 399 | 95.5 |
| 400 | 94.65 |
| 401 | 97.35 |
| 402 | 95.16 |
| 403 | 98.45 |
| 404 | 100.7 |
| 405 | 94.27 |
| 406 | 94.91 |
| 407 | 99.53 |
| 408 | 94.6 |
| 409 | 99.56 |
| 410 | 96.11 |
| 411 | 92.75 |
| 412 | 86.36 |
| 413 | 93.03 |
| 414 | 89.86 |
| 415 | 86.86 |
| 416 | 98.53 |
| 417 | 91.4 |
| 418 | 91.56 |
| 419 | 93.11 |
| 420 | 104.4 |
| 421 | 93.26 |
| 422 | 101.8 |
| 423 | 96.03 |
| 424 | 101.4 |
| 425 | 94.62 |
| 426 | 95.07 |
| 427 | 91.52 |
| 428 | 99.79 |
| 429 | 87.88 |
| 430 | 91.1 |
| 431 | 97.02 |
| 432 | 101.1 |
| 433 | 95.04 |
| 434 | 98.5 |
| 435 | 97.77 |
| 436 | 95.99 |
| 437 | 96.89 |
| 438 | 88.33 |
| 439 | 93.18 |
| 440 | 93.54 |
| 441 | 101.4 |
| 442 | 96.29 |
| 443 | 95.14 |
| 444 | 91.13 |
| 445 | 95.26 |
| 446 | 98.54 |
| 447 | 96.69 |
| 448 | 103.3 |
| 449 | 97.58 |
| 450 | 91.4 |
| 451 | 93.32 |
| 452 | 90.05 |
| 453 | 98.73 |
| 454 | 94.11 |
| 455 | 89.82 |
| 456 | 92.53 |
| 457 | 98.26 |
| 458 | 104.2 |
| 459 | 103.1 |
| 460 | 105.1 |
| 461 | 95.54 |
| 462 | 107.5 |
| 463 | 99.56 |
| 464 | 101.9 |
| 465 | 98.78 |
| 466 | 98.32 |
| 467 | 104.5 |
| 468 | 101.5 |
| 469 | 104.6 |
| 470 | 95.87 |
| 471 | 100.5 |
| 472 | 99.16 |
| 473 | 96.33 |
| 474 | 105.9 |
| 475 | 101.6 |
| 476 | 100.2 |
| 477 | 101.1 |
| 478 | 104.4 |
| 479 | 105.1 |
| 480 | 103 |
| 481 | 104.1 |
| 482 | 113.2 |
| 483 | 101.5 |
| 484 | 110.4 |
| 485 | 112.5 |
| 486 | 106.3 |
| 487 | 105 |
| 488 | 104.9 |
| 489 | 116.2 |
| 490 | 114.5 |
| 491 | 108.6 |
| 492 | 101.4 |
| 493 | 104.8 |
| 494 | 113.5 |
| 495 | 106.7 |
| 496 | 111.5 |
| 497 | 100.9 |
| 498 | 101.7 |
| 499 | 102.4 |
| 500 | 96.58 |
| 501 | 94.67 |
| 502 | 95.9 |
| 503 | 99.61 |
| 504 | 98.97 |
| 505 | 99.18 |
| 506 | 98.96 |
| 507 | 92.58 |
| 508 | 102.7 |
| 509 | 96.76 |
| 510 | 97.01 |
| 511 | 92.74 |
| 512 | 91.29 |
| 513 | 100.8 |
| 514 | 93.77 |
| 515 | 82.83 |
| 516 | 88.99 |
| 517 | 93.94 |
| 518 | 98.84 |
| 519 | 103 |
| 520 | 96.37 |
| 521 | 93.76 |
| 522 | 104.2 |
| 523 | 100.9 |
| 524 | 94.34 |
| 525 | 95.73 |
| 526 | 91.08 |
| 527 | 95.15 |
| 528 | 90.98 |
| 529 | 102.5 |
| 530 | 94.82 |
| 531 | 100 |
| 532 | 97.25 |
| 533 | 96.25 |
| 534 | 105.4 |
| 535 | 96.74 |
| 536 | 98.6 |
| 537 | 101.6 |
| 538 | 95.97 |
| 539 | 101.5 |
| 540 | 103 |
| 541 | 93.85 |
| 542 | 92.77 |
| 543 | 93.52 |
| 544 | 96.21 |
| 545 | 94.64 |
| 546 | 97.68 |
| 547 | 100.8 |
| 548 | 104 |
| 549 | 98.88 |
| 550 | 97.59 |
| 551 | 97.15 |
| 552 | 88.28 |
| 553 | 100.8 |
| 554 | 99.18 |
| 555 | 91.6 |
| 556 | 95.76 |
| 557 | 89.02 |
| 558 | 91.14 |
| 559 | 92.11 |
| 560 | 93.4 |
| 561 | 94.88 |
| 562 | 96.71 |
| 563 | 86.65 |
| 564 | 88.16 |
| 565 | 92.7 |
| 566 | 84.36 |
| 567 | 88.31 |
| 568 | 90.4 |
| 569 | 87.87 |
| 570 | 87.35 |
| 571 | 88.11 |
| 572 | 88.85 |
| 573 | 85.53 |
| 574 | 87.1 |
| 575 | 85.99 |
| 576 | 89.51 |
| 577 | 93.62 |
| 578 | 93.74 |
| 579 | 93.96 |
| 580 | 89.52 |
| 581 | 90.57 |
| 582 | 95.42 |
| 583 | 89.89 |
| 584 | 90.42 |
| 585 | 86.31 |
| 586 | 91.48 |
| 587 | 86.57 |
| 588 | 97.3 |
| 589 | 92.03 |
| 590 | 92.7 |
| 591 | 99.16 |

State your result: 1.2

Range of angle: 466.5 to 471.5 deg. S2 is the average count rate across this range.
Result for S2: 101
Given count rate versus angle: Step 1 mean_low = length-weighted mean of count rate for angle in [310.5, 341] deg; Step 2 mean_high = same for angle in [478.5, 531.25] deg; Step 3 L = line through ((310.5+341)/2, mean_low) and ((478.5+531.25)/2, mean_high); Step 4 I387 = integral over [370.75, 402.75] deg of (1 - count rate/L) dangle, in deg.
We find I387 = 9.8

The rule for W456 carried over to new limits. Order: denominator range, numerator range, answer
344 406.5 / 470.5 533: 1.20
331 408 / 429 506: 1.15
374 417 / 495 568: 1.21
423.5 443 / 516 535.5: 1.02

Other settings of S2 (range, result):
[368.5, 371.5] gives 73.7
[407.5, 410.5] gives 96.8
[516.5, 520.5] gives 98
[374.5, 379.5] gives 51.8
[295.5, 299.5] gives 89.3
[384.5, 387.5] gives 67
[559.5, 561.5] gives 94.1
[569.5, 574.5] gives 87.4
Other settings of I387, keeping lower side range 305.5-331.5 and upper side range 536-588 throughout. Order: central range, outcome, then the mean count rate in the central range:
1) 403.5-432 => 1.0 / 95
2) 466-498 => -3.0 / 105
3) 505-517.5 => 0.0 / 94.6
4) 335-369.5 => 0.4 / 99.7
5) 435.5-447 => 0.3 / 95.1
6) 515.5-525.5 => -0.3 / 97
